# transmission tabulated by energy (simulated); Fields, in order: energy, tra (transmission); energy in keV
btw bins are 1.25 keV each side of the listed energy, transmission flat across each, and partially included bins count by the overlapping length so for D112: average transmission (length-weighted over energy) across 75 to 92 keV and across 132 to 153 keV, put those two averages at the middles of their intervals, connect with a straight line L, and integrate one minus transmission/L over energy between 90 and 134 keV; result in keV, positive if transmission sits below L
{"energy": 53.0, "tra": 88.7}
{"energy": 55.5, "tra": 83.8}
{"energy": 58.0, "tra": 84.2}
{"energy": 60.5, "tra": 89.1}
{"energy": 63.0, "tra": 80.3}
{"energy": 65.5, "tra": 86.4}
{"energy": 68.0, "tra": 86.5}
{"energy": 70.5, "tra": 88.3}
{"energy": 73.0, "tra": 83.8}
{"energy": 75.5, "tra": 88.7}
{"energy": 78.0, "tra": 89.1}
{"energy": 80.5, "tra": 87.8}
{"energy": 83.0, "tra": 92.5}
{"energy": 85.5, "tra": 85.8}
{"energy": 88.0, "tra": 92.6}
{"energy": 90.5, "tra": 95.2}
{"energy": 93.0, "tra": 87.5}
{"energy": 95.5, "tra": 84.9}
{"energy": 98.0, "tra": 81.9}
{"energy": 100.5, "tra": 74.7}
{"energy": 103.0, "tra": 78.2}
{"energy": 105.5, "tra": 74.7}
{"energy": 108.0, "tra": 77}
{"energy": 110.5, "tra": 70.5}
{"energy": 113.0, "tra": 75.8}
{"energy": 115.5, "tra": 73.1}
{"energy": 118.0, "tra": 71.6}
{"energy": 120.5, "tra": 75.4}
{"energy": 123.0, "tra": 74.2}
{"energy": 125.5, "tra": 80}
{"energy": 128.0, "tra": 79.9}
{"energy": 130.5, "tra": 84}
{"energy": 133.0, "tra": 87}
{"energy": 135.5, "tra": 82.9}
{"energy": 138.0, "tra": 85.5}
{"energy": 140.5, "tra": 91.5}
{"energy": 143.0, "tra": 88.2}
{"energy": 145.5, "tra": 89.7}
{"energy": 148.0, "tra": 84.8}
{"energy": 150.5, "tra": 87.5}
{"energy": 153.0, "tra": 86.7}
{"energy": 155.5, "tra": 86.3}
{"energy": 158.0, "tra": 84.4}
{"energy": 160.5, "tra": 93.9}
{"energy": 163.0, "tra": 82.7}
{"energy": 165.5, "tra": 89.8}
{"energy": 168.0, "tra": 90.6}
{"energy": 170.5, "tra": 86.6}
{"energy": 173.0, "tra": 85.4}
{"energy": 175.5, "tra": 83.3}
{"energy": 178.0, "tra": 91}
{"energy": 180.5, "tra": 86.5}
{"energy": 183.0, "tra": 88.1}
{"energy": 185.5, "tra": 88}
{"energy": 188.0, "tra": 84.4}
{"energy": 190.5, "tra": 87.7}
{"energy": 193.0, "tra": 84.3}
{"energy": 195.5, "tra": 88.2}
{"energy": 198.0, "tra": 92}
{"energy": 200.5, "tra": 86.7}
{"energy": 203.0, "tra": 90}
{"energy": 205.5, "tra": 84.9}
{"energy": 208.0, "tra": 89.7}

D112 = 4.89 keV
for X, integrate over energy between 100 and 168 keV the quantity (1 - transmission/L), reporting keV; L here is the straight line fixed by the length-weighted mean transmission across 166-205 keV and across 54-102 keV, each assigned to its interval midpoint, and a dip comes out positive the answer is 3.8 keV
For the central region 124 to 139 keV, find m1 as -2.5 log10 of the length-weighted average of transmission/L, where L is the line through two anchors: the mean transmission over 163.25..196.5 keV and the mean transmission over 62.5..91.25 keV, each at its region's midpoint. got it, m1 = 0.06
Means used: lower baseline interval 88.2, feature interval 83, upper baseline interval 87.1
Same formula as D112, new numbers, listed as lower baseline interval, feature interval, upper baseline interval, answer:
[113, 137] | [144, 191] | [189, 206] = -1.8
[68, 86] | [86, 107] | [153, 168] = 1.0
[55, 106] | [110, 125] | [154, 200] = 2.2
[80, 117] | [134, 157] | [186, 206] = -0.7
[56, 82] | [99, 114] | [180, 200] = 2.0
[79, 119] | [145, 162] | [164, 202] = -0.4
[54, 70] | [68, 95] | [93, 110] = -2.2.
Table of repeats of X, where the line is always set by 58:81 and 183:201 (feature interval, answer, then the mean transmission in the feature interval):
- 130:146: 0.0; 87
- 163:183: 0.0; 87.3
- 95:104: 0.7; 79.6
